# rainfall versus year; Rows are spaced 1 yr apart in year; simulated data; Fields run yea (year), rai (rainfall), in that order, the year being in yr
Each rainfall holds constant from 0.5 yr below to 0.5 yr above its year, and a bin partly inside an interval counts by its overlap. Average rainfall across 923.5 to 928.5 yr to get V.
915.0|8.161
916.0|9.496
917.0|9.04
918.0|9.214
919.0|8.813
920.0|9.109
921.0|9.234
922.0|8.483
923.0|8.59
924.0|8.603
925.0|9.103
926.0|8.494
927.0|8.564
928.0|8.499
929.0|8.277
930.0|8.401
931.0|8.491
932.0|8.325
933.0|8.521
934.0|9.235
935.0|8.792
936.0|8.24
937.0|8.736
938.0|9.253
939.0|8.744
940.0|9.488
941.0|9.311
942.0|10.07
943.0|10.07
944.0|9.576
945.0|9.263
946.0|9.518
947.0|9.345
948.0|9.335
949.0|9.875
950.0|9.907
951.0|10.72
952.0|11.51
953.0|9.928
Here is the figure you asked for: 8.65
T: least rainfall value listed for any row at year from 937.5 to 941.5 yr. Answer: 8.744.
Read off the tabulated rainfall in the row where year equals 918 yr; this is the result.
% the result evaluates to 9.214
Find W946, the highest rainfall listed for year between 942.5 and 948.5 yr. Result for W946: 10.07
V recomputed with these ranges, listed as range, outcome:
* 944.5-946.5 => 9.39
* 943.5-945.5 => 9.42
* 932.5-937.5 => 8.7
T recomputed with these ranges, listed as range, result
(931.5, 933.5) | 8.325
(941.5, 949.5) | 9.263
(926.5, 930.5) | 8.277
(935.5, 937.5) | 8.24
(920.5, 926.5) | 8.483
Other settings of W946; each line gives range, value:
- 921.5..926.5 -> 9.103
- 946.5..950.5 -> 9.907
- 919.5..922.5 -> 9.234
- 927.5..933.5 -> 8.521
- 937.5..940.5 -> 9.488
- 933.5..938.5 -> 9.253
